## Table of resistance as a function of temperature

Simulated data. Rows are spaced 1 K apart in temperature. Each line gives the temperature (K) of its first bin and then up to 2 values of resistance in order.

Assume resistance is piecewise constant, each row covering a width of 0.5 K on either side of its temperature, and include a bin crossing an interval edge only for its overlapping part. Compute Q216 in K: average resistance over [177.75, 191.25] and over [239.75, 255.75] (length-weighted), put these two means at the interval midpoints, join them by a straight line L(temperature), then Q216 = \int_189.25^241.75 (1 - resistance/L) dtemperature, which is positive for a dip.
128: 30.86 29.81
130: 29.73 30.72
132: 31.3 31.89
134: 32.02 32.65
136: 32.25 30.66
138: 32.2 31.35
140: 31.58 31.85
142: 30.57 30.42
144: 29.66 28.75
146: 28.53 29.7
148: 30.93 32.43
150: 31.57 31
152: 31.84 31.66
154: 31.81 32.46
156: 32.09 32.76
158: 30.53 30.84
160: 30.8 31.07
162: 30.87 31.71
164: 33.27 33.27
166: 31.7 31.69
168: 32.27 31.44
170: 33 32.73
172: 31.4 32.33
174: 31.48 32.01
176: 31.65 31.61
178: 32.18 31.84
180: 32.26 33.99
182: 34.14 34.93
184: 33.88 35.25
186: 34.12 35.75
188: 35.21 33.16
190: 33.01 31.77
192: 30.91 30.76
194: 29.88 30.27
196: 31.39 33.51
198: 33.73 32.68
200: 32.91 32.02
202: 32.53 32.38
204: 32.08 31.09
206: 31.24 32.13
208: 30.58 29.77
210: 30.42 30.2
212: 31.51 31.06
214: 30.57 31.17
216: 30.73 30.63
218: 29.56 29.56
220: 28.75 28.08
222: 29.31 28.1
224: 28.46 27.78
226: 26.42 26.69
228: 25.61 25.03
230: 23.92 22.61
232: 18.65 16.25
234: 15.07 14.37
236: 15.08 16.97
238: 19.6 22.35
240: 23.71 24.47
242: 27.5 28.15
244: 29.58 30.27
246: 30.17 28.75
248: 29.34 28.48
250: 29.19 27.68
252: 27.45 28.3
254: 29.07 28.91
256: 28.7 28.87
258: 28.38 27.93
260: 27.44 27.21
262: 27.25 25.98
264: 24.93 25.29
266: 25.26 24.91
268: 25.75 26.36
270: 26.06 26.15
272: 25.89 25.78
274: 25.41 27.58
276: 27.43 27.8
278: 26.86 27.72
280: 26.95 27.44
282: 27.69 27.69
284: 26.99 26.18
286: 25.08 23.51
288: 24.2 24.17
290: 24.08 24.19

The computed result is 5.6 K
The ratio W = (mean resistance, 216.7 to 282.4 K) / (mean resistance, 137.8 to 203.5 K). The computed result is 0.81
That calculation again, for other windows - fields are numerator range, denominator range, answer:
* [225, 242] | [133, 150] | 0.69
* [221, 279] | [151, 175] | 0.81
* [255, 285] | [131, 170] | 0.85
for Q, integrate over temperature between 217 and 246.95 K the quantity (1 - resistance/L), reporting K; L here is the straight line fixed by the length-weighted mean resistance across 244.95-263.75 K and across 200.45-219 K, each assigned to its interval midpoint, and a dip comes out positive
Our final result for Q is 5.0 K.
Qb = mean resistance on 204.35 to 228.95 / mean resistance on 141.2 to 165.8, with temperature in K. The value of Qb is 0.95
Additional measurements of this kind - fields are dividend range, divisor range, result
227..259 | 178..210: 0.77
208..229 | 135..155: 0.94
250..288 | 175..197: 0.82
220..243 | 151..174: 0.73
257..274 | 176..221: 0.82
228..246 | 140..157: 0.72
